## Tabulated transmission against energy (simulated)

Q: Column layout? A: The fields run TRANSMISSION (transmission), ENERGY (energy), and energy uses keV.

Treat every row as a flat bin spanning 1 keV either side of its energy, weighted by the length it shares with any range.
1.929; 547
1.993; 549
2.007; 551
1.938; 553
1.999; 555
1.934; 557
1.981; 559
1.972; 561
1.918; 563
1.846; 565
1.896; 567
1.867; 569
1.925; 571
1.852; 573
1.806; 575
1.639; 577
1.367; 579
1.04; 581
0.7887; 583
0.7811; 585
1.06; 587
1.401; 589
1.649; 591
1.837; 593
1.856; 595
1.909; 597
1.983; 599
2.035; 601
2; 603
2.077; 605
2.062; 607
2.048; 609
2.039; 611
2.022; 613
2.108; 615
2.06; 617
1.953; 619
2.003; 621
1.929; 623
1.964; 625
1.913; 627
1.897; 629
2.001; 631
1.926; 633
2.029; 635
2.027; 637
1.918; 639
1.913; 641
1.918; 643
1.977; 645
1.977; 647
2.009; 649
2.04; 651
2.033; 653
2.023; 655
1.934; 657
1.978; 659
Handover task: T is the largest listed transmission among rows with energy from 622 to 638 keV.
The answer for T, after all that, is 2.029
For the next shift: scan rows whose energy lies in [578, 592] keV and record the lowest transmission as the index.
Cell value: 0.7811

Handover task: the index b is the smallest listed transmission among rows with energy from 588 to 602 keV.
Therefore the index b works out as 1.401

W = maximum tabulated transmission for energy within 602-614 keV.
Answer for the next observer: 2.077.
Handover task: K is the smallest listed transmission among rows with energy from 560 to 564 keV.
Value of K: 1.918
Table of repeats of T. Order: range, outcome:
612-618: 2.108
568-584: 1.925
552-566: 1.999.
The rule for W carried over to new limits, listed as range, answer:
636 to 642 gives 2.027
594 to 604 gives 2.035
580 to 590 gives 1.401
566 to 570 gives 1.896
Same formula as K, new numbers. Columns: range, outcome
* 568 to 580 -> 1.367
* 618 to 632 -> 1.897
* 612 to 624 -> 1.929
